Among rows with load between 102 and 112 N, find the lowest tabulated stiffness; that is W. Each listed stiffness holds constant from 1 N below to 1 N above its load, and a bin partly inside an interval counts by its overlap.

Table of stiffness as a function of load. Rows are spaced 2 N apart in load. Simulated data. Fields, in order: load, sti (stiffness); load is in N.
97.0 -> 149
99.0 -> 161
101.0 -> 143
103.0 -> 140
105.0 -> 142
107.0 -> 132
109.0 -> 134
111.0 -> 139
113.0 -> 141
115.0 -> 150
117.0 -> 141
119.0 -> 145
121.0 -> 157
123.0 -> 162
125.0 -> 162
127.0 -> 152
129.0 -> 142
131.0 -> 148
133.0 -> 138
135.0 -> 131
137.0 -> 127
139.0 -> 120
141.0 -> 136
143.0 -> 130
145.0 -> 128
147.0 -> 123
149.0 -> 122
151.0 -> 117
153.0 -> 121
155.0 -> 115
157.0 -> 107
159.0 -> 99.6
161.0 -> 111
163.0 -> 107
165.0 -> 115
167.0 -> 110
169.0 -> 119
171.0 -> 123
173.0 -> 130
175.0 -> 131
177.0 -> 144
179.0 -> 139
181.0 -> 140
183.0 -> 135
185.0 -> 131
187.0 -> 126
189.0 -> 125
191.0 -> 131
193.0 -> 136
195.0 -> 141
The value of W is 132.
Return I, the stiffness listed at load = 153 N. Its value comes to 121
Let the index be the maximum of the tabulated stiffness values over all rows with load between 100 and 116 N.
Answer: 150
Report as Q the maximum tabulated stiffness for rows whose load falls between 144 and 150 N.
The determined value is 128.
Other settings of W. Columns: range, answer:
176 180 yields 139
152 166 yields 99.6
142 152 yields 117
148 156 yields 115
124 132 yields 142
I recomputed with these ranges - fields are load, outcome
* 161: 111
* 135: 131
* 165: 115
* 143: 130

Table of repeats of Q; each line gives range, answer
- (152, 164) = 121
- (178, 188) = 140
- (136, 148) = 136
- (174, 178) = 144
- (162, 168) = 115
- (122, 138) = 162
